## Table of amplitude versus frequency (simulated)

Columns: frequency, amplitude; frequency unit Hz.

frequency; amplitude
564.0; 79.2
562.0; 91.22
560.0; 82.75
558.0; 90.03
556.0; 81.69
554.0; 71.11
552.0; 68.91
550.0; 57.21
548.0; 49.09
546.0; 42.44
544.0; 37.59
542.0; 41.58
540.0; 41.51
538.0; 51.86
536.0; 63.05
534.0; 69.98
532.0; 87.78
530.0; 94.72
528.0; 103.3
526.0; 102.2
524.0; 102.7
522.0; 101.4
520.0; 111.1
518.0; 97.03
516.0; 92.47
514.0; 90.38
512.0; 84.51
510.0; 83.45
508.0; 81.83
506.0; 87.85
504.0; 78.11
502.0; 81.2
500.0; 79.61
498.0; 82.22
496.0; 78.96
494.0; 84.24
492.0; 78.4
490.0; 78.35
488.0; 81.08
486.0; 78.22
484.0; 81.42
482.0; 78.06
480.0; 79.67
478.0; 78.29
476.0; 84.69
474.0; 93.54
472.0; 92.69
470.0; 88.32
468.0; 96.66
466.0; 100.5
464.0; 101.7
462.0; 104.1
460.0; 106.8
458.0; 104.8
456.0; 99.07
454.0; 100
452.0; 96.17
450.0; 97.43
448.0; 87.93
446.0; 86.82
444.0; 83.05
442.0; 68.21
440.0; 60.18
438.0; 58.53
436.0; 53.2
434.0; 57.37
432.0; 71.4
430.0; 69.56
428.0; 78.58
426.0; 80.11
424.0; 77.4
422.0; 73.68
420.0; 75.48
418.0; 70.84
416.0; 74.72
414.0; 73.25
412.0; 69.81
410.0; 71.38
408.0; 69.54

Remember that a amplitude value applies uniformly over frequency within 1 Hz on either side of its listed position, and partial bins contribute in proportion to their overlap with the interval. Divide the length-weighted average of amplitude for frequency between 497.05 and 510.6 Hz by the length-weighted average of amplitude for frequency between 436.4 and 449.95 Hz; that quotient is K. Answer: 1.10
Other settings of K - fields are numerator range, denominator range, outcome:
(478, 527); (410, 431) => 1.16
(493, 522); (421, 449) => 1.21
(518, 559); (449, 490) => 0.81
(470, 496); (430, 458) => 1.04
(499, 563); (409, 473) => 0.95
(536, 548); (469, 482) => 0.53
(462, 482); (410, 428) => 1.22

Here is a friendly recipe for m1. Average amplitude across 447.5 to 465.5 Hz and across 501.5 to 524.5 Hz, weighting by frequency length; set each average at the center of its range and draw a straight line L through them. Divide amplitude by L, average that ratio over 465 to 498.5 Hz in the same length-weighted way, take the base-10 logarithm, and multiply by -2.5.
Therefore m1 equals 0.14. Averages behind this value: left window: 100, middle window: 84.5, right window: 91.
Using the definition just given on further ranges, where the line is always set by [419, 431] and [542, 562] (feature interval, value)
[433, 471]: -0.185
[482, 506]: -0.154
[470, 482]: -0.194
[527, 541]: -0.106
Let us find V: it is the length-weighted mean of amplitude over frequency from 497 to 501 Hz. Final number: 80.9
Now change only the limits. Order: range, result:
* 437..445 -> 67.5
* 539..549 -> 42.4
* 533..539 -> 61.6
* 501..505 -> 79.7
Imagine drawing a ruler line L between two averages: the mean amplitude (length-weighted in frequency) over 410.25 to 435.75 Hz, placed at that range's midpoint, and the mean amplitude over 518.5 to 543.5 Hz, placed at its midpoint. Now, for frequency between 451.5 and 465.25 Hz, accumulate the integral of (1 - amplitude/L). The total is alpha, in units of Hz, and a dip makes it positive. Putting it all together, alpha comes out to -5.0 Hz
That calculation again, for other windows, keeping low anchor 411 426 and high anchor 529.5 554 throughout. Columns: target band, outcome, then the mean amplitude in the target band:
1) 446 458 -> -4.5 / 96.1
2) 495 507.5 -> -3.5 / 81.3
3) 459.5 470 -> -5.0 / 100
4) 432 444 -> 1.5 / 62.5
